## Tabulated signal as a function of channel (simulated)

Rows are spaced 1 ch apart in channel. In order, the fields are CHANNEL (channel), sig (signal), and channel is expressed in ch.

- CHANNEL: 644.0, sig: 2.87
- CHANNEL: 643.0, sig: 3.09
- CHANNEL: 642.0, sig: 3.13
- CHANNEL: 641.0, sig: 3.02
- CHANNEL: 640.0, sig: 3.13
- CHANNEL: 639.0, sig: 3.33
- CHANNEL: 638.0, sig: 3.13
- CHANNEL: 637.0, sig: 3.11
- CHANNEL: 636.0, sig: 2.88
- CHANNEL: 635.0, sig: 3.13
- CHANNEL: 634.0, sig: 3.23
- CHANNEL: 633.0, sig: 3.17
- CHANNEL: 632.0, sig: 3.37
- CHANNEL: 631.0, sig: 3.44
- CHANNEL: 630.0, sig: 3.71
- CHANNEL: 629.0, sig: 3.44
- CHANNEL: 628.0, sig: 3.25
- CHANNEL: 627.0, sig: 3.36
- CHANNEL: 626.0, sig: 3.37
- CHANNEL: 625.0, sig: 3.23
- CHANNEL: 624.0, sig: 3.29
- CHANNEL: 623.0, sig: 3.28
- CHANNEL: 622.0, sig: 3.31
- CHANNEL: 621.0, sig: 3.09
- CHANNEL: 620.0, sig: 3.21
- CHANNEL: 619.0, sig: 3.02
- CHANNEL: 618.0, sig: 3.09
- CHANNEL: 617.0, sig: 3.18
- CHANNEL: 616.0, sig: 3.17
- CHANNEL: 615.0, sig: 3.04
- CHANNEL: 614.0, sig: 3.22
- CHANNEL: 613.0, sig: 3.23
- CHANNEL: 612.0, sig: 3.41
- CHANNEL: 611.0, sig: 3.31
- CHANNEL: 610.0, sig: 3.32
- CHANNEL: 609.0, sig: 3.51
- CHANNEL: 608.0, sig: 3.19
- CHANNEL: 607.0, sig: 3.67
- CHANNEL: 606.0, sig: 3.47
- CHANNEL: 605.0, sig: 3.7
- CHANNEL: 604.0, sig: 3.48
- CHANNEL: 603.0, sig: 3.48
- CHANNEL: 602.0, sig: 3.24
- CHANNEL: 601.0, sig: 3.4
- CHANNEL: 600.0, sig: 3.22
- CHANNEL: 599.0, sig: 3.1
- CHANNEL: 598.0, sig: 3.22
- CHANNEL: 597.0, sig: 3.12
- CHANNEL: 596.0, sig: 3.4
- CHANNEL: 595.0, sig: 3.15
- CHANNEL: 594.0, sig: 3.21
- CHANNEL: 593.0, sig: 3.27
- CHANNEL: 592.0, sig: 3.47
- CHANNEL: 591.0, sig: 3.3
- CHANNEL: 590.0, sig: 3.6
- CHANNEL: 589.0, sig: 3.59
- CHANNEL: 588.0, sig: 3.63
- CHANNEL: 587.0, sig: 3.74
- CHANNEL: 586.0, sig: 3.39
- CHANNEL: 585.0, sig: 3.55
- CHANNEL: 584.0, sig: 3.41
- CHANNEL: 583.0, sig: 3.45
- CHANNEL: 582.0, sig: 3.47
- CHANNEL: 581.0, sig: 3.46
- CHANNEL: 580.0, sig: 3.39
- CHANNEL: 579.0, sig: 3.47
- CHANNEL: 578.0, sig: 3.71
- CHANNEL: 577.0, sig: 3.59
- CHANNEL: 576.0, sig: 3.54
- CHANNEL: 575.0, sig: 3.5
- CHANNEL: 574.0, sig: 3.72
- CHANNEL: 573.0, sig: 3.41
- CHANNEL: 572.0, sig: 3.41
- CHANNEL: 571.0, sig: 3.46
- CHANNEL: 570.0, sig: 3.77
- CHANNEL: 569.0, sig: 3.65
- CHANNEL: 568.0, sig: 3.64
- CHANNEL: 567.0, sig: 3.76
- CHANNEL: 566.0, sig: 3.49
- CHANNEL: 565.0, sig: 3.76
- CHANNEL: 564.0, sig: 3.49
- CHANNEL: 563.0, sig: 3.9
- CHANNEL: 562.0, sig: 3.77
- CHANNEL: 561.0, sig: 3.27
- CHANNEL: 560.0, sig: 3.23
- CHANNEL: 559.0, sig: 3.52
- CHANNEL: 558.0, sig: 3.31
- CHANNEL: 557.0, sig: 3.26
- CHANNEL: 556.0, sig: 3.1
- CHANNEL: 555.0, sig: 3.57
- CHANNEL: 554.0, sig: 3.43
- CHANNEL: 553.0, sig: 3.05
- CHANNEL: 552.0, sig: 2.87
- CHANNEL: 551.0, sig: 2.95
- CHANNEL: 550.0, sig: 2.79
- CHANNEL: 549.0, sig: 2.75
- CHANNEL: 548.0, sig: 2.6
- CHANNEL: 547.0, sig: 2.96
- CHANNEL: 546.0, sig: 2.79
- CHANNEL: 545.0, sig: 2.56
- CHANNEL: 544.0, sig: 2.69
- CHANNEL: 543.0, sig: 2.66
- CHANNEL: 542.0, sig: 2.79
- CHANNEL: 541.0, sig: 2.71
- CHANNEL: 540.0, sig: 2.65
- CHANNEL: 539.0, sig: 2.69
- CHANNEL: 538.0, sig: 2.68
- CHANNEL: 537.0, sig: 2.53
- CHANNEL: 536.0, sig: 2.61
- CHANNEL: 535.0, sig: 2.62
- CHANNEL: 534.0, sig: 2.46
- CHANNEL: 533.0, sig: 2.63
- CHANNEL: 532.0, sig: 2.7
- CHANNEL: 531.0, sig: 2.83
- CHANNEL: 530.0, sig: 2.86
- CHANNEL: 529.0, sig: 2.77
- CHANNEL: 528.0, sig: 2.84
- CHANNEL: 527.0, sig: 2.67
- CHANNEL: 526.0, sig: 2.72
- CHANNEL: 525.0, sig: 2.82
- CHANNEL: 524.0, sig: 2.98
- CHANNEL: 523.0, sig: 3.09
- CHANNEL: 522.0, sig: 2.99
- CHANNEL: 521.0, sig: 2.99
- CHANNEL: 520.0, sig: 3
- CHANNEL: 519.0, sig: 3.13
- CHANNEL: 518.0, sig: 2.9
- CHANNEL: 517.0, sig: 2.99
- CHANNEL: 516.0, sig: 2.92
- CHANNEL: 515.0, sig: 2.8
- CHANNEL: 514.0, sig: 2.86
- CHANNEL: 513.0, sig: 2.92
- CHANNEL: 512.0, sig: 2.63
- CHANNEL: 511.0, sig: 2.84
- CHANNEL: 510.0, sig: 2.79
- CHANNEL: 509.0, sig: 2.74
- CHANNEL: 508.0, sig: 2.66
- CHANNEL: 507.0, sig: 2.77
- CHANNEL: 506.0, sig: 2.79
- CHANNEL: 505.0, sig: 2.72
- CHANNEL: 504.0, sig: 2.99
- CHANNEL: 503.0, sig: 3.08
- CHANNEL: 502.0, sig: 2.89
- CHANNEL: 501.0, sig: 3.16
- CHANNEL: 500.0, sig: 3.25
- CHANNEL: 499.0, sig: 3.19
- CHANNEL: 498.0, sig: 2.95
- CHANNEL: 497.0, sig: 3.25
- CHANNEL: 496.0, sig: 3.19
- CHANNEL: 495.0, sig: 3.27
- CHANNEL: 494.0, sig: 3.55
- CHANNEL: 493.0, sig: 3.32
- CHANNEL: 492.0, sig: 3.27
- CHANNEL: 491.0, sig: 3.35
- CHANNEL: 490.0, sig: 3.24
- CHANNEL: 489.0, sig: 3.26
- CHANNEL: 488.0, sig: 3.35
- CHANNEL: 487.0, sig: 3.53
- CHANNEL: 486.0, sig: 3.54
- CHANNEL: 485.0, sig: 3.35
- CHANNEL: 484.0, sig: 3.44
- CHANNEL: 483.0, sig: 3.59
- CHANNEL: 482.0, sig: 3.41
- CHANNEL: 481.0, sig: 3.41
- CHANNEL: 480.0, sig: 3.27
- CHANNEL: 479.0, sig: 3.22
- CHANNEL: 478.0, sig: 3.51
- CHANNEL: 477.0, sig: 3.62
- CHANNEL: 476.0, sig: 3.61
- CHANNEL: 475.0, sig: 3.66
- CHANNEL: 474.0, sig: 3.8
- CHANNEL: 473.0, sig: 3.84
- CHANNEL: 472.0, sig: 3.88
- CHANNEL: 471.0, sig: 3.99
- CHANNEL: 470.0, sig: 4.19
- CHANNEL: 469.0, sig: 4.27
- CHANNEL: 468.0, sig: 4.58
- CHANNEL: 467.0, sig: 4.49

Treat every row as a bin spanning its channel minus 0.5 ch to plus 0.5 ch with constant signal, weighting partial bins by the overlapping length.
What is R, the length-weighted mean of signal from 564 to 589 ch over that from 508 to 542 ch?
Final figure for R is 1.3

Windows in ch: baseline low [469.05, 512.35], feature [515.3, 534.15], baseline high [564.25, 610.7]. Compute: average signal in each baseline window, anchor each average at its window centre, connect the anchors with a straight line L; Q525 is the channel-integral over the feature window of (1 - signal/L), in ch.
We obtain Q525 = 2.77 ch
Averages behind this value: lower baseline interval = 3.3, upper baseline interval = 3.47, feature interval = 2.86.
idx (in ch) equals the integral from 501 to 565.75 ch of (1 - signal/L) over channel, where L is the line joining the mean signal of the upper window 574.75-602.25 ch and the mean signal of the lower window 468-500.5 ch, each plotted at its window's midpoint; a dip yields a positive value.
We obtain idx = 9.9 ch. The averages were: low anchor 3.5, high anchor 3.41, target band 2.93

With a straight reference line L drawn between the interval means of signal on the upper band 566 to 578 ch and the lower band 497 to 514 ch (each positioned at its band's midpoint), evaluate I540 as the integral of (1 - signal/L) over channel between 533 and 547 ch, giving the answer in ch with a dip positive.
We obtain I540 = 2.58 ch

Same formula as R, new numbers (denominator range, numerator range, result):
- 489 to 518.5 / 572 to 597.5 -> 1.15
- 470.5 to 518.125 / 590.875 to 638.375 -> 1.02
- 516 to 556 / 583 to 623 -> 1.18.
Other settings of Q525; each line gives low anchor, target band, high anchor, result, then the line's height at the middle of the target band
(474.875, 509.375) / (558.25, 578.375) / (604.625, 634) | -1.8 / 3.28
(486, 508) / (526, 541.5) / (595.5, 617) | 2.6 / 3.21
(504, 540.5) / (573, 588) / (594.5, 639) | -2.1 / 3.1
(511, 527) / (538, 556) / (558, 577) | 2.4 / 3.29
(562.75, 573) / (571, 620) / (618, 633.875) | 1.1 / 3.46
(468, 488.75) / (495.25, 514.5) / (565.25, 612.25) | 3.6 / 3.6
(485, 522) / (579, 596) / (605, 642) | -1.3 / 3.2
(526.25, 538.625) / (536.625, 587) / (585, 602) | -4.0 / 3.01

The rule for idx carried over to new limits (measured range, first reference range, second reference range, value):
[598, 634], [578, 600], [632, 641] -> -0.6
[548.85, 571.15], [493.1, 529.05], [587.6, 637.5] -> -1.9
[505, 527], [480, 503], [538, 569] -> 2.5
